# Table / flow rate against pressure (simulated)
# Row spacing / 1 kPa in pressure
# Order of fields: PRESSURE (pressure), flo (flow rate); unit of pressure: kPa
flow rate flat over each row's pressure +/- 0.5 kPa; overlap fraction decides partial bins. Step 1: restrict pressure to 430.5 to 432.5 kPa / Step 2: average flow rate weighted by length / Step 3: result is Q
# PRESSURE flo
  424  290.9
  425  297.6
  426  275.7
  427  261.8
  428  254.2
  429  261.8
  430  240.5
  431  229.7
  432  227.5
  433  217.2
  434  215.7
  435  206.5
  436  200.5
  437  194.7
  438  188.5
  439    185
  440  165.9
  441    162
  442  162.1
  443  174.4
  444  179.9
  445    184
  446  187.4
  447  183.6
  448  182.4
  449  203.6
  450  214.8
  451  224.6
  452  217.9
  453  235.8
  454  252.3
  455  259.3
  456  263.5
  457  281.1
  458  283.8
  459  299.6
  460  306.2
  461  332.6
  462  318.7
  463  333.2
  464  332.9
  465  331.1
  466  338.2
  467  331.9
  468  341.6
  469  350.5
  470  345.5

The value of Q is 229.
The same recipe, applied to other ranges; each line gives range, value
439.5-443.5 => 166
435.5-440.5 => 187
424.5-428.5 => 272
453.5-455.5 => 256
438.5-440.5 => 175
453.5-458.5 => 268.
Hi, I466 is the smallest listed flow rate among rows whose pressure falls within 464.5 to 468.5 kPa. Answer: 331.1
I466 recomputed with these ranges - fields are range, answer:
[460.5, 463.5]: 318.7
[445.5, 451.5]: 182.4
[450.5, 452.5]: 217.9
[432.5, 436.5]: 200.5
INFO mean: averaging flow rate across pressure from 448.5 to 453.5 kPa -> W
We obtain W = 219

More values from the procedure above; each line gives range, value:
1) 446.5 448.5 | 183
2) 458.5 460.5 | 303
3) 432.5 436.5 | 210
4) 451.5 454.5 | 235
